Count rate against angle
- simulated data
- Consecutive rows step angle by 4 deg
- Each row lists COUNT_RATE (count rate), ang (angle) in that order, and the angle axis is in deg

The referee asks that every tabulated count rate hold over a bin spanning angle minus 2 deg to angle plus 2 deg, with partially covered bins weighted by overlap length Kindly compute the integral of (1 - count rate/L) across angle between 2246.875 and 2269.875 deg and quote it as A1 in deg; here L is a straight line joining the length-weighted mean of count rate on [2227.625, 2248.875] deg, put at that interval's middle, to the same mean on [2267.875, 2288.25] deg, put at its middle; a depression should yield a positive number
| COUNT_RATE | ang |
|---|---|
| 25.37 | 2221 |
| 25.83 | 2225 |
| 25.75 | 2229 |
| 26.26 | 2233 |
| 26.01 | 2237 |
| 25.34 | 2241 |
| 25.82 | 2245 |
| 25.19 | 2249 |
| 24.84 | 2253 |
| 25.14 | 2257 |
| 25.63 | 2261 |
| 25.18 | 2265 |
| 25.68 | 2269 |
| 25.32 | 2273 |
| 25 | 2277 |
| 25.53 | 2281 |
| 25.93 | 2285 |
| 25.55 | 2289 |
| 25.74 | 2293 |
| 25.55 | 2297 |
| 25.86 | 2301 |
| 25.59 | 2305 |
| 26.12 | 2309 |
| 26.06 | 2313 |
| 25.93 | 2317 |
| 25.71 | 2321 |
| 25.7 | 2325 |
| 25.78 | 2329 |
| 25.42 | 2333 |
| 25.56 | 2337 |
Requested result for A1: 0.3 deg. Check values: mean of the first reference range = 25.8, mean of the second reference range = 25.5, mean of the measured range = 25.3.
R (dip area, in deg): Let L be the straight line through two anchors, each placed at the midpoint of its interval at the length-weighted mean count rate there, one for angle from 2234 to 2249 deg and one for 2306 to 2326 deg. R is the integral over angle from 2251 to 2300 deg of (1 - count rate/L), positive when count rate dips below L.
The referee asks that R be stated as 0.7 deg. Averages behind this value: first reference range 25.7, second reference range 25.9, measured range 25.4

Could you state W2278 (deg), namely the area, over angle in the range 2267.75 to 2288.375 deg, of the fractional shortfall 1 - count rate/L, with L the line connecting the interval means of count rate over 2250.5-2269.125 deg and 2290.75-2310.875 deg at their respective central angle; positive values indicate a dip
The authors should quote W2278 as 0.0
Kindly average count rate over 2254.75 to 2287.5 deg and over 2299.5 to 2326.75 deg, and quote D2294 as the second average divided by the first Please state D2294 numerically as 1.0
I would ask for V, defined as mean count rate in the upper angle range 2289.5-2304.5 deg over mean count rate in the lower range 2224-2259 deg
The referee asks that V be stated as 1.0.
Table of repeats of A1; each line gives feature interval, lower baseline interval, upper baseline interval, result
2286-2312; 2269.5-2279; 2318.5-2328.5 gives -0.3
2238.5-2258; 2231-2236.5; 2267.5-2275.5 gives 0.5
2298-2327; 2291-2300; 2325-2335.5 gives -0.2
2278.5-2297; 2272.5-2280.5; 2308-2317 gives -0.1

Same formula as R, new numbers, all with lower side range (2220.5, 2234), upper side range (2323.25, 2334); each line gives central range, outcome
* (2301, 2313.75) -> -0.1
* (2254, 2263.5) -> 0.2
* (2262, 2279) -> 0.3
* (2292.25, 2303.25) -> 0.0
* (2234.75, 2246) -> 0.0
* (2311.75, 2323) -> -0.1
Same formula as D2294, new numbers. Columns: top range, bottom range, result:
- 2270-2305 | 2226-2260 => 1.00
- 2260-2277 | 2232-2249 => 0.99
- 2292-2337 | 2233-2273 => 1.01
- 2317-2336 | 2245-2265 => 1.02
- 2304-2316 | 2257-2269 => 1.02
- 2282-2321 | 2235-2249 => 1.01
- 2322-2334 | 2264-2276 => 1.01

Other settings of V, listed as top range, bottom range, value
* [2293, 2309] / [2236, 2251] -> 1.01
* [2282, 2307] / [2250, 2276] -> 1.02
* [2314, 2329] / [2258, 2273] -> 1.01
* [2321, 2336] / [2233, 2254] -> 1.00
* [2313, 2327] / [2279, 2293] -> 1.01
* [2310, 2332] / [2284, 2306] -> 1.01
